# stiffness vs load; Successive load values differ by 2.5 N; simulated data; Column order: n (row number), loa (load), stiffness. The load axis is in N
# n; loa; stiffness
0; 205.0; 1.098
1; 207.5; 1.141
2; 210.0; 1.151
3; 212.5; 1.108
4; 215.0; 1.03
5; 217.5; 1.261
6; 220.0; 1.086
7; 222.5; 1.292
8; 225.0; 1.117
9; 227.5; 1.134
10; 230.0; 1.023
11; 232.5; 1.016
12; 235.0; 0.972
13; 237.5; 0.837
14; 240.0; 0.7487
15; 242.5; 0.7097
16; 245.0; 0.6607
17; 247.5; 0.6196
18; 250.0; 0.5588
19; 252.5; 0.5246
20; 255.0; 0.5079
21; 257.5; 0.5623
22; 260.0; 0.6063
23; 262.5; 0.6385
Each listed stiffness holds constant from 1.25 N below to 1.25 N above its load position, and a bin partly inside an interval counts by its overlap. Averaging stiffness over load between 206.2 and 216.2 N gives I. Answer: 1.11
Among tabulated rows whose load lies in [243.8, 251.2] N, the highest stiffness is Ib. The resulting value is 0.6607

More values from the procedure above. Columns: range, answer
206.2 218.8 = 1.261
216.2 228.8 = 1.292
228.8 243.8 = 1.023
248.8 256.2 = 0.5588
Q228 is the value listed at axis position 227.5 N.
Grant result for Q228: 1.134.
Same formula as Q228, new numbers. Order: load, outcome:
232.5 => 1.016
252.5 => 0.5246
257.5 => 0.5623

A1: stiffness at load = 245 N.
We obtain 0.6607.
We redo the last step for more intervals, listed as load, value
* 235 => 0.972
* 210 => 1.151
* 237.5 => 0.837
